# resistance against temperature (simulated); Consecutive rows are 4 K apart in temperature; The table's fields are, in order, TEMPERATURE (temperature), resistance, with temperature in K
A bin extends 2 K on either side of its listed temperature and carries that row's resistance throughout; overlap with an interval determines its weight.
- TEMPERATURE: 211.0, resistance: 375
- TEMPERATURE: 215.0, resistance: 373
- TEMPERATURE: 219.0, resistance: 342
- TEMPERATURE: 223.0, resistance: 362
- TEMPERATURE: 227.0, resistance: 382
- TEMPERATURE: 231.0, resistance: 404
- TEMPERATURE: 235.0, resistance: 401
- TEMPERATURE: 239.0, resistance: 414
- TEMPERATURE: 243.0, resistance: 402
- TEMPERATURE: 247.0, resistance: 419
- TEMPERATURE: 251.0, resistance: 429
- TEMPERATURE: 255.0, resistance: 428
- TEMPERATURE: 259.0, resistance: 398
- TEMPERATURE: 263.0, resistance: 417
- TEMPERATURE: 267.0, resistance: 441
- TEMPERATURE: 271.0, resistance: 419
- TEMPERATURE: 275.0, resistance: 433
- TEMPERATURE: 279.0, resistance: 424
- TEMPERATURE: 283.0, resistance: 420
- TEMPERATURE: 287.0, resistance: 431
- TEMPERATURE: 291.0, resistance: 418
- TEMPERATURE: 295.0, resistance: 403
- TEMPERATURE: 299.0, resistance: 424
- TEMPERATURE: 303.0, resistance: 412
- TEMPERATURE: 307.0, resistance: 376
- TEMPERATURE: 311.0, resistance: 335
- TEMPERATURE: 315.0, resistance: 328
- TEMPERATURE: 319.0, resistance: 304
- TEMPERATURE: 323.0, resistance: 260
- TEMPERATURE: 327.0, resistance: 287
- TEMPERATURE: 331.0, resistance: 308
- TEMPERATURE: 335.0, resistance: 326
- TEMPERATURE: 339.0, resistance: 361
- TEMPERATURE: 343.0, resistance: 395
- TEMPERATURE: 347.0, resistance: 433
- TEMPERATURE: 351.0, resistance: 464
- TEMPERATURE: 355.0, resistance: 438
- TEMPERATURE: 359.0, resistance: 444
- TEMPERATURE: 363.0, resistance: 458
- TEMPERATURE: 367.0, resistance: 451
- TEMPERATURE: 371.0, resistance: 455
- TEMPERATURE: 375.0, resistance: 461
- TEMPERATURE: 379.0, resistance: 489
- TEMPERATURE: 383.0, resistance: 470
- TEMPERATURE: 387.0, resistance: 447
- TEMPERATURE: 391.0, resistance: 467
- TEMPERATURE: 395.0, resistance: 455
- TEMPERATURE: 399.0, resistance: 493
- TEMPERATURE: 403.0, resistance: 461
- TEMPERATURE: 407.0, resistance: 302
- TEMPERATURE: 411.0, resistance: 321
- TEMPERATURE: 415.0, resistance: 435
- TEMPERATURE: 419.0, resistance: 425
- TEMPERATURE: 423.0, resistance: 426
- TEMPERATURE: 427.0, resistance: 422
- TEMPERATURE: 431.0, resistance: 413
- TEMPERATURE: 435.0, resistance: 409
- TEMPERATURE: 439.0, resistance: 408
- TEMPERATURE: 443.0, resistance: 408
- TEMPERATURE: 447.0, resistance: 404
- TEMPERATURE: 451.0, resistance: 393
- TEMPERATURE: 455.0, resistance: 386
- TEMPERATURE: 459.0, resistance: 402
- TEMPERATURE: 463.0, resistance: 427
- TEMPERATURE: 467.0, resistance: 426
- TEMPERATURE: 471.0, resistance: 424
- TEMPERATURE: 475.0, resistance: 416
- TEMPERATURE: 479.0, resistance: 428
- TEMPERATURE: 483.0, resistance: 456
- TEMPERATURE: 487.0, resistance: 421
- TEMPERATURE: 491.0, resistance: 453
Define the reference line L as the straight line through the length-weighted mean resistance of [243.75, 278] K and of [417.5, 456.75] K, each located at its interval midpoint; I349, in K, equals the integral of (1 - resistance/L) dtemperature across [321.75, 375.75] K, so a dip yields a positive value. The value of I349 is 2.5 K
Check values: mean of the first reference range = 422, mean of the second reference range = 409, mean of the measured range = 396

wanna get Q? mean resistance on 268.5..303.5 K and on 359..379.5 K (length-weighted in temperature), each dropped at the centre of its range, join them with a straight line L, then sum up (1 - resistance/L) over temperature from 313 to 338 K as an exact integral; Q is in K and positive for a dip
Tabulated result 7.7 K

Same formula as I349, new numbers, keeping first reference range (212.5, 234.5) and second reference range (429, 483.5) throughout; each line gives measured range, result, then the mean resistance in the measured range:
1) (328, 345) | 2.14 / 344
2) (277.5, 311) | -1.94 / 409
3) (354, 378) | -3.32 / 453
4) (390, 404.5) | -2.37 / 469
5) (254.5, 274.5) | -2.08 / 421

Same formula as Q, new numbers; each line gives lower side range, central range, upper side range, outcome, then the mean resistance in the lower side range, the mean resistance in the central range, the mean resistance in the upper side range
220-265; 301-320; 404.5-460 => 2.3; 404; 353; 397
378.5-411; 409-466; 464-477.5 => 3.1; 438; 406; 423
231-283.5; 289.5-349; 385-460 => 8.5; 418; 357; 415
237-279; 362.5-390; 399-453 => -3.5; 420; 462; 405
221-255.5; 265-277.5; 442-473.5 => -0.8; 404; 431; 409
